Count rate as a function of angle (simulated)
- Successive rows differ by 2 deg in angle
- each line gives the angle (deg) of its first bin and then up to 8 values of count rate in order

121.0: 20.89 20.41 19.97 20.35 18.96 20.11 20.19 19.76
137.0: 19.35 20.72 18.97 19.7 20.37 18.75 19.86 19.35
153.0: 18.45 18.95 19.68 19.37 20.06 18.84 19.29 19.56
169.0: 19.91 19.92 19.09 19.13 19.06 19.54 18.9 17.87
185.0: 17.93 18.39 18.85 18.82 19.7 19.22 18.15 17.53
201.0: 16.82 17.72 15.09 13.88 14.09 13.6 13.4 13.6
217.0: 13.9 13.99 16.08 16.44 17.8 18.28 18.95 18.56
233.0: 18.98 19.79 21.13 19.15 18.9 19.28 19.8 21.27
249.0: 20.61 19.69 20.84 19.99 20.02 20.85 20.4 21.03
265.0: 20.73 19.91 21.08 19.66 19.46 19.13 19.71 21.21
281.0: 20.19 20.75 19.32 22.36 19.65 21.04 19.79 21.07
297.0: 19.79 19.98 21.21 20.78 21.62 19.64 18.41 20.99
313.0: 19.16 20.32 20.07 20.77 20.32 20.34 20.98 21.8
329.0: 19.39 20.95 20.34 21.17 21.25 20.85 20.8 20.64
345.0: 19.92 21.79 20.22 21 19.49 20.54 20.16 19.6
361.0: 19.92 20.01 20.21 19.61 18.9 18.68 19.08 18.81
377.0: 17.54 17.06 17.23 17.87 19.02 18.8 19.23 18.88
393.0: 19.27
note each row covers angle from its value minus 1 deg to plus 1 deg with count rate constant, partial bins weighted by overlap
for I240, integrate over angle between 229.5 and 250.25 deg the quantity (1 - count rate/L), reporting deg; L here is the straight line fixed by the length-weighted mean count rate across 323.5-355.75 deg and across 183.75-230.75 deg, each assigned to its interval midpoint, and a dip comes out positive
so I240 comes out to -2.44 deg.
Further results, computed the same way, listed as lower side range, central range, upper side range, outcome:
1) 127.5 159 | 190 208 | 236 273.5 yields 2.2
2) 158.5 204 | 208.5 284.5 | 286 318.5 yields 3.5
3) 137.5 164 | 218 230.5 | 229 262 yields 1.8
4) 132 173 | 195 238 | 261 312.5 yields 7.1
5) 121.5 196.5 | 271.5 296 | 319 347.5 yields 0.1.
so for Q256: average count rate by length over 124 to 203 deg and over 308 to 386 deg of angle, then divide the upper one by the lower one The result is 1.0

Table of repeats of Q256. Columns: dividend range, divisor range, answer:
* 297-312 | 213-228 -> 1.31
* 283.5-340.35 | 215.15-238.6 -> 1.17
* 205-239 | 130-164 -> 0.84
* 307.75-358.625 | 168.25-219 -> 1.18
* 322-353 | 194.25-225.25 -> 1.33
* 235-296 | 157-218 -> 1.14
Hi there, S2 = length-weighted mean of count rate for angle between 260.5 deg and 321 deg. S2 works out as 20.3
